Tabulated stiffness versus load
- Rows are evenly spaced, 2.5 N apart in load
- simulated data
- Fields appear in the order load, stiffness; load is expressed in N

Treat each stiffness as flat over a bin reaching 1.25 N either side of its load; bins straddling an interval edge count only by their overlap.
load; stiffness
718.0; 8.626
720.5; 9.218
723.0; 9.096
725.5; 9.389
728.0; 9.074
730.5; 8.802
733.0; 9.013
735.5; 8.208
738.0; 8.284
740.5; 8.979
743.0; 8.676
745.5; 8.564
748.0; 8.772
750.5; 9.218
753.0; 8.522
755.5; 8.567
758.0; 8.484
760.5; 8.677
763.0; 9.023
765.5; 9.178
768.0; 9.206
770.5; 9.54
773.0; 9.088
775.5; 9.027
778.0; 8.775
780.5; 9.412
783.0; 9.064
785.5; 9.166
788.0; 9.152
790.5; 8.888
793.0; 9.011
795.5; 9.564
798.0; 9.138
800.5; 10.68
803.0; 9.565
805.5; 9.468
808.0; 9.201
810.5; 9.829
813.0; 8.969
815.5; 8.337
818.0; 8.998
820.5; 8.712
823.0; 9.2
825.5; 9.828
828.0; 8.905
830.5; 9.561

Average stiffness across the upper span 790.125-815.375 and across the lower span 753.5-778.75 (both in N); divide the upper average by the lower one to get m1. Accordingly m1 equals 1.05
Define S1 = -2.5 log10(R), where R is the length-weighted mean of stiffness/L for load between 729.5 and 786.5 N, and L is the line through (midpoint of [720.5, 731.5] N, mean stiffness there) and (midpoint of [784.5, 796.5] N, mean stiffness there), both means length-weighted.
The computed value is 0.030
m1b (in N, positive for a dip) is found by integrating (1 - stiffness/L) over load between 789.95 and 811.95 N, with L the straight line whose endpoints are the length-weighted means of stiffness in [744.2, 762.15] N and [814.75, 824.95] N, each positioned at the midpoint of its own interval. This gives -1.6 N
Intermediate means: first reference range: 8.69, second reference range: 8.9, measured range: 9.5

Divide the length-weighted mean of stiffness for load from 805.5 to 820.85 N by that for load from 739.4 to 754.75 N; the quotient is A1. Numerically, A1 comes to 1.03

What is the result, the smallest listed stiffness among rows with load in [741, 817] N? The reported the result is 8.337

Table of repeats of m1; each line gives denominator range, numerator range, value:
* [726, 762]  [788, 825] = 1.06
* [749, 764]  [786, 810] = 1.08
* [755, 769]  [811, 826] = 1.02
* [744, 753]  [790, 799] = 1.04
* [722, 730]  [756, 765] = 0.96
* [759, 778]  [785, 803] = 1.03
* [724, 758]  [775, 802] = 1.06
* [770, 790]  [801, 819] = 1.01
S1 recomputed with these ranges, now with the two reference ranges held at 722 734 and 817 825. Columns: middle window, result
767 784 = -0.01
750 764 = 0.04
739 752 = 0.03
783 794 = 0.00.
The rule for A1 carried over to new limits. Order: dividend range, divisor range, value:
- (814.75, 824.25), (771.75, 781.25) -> 0.98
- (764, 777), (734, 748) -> 1.07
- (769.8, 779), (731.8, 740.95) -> 1.06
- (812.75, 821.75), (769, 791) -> 0.96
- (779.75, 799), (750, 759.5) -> 1.06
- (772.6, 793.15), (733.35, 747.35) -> 1.06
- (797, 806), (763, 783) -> 1.06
